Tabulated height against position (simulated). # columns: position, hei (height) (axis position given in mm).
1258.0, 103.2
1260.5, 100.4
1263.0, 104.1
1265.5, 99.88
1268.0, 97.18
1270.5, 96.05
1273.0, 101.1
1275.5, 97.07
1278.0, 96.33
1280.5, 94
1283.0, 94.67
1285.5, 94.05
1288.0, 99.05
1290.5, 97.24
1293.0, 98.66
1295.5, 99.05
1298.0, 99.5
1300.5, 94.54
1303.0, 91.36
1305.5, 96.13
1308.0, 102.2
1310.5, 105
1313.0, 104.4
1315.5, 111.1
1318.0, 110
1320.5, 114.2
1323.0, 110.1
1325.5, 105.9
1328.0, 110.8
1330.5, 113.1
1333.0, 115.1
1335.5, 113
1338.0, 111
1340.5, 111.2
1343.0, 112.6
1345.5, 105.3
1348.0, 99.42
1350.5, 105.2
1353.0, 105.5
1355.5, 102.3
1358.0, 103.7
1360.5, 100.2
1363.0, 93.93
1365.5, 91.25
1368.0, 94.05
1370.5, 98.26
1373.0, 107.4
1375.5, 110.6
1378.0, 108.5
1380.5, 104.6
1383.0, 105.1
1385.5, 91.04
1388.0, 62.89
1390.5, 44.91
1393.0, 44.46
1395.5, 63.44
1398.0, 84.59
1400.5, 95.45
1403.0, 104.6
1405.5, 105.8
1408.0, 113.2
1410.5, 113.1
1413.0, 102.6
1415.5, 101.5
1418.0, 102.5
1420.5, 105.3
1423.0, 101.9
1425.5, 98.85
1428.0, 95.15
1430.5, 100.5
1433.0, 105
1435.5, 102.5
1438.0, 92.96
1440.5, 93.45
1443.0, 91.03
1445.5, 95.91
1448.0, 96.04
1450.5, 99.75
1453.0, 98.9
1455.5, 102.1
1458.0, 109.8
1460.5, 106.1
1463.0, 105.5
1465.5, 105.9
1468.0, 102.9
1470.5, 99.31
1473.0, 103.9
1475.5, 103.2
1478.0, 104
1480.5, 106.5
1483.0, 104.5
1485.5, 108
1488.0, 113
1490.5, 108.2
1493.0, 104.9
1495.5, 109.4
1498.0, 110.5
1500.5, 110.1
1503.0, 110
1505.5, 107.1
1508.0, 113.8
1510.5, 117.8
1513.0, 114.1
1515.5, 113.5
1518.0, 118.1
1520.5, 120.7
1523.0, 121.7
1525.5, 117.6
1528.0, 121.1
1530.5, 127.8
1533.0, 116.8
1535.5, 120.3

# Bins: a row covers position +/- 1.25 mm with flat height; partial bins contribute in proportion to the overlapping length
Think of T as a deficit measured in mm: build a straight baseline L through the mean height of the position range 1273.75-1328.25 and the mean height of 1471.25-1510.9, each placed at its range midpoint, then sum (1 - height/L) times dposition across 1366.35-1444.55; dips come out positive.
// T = 7.4 mm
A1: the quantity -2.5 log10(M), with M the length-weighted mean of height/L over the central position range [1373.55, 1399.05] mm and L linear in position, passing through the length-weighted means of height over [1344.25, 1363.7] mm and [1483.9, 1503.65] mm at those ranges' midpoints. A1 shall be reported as 0.25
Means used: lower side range 102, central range 82.7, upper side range 109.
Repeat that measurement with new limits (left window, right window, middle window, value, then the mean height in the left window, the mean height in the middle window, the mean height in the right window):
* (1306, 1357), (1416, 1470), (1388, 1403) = 0.436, 108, 69.4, 101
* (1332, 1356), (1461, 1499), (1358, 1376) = 0.090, 108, 99.2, 106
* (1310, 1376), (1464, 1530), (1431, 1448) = 0.126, 106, 96.9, 111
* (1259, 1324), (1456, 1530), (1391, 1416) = 0.162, 100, 91.2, 110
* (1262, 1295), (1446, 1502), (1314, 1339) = -0.123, 97.6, 111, 105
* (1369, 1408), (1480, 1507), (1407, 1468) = -0.036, 89.6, 102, 108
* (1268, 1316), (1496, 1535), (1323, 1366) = -0.040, 98.3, 106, 116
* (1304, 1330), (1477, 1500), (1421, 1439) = 0.080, 107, 99.9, 108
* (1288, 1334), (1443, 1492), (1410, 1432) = 0.018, 104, 102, 104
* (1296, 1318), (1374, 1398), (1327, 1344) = -0.192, 101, 112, 82.1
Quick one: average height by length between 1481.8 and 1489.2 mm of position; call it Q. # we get 108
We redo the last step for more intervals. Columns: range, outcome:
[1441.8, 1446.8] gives 93.5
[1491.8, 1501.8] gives 109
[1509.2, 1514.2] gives 116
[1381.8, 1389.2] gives 86.4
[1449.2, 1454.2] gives 99.3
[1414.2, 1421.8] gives 103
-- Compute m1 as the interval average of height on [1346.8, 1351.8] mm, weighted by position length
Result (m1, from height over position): 102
